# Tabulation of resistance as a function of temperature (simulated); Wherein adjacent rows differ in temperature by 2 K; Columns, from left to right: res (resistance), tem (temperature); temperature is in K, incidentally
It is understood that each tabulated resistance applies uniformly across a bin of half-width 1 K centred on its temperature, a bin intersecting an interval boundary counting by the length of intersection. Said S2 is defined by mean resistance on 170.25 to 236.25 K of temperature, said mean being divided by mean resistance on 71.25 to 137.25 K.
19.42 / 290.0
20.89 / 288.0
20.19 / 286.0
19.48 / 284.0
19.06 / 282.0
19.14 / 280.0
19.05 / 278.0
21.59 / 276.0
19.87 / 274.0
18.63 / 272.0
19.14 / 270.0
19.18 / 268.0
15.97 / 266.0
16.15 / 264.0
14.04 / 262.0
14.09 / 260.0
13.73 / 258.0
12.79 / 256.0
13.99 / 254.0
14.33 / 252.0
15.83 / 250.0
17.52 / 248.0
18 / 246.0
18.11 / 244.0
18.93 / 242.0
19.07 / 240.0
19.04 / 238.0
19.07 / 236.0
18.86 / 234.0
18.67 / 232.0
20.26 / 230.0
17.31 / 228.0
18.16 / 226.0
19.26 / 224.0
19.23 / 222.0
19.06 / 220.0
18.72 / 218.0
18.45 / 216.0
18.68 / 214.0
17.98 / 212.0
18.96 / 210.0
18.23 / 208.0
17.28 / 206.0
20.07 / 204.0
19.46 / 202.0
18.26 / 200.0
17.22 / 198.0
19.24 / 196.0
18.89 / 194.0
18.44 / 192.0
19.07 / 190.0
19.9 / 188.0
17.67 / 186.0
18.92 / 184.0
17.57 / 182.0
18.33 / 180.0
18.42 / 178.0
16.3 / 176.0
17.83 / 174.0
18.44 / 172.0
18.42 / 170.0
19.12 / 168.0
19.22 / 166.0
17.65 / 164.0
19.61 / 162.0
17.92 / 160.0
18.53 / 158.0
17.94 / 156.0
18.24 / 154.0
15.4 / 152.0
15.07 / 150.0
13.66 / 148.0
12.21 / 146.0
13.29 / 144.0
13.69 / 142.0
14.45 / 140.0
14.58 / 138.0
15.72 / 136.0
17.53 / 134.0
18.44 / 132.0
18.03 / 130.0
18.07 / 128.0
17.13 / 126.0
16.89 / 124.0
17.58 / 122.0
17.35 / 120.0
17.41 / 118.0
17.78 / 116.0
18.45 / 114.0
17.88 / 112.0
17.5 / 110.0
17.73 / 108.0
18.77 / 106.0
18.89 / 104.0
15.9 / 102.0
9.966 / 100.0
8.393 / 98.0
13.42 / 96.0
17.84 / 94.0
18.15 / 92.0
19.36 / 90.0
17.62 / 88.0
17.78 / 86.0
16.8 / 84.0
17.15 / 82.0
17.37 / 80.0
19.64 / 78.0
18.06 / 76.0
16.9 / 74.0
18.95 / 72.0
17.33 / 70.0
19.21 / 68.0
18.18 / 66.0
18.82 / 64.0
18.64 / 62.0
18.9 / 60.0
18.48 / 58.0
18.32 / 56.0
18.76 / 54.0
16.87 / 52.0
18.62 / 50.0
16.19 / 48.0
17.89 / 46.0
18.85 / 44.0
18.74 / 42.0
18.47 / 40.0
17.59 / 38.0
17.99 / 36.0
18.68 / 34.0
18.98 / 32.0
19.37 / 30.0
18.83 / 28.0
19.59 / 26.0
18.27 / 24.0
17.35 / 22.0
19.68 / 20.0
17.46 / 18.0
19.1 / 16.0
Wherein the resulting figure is 1.09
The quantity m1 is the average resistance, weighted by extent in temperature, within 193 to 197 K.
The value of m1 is 19.1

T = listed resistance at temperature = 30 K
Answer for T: 19.37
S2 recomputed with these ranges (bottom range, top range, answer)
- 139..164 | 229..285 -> 1.11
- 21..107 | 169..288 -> 1.03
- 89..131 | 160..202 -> 1.10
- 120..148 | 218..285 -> 1.12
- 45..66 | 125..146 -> 0.88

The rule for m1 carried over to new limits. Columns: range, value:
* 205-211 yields 18.2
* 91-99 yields 14.5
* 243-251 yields 17.4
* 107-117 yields 17.9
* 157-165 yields 18.4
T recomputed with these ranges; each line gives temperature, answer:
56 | 18.32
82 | 17.15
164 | 17.65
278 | 19.05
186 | 17.67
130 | 18.03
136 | 15.72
